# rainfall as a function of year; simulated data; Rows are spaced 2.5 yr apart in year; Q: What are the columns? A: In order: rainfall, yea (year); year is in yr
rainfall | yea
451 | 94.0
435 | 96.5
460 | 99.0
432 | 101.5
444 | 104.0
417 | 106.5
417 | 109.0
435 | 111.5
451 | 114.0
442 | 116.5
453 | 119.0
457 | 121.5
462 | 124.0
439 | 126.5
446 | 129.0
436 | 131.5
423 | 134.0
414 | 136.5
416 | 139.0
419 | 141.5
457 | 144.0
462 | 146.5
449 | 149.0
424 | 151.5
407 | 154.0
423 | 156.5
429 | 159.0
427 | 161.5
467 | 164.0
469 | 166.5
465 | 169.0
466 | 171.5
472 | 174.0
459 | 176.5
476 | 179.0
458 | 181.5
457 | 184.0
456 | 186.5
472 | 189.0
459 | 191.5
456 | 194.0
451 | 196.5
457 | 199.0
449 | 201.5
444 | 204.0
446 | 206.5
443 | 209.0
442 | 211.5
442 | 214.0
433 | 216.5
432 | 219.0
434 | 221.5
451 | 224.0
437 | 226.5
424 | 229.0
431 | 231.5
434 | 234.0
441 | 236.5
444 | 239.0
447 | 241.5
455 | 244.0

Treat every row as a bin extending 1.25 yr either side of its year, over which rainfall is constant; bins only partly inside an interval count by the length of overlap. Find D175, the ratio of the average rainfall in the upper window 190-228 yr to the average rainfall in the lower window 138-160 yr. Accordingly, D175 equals 1.0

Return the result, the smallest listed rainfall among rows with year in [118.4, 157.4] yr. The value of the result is 407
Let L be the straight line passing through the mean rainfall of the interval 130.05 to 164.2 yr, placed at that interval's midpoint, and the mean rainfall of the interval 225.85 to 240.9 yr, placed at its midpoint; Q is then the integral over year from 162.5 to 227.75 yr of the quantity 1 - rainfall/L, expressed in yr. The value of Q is -2.97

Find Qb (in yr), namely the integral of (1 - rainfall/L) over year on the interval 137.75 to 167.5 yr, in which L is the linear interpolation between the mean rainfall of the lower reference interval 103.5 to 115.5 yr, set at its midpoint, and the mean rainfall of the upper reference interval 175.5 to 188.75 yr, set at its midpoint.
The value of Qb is 0.85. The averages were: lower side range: 432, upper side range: 462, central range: 437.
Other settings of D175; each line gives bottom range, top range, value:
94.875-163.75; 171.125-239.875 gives 1.03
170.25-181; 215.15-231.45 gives 0.93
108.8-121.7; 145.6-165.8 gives 0.98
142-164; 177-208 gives 1.05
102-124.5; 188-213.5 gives 1.02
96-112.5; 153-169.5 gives 1.01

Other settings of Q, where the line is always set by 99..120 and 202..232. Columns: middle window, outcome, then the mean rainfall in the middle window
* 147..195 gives -1.5 yr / 452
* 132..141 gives 0.4 yr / 419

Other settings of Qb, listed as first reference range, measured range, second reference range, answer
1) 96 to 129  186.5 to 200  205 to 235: -0.62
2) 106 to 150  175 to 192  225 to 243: -0.96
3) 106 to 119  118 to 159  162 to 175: 1.16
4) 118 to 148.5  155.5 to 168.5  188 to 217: -0.01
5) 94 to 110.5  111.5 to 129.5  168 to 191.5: -0.28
